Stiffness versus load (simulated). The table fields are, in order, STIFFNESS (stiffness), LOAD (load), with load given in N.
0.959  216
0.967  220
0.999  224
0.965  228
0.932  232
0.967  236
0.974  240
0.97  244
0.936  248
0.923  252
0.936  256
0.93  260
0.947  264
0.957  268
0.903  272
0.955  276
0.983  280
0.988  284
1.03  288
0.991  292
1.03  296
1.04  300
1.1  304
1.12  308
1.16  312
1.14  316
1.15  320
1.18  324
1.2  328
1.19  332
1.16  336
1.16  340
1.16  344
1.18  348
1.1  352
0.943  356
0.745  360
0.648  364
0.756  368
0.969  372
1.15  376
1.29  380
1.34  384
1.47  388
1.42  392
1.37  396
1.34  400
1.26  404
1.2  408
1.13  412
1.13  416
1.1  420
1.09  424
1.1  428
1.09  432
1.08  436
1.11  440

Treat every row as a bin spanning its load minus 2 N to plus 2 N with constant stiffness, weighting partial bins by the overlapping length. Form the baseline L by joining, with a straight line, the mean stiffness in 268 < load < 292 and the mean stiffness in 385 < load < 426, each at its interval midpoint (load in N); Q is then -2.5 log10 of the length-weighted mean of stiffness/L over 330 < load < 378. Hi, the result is 0.12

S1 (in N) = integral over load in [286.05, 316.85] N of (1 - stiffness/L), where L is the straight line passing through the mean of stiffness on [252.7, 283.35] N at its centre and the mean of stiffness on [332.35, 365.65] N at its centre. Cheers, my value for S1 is -3.01 N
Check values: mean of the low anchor 0.945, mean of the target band 1.07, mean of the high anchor 1.02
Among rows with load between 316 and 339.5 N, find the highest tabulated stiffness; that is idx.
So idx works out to 1.2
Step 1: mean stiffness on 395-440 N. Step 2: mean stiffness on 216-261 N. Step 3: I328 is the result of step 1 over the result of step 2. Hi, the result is 1.22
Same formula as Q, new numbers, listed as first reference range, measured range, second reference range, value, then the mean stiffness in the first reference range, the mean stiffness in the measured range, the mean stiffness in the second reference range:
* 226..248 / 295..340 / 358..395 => -0.10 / 0.959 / 1.14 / 1.1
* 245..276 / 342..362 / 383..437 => 0.09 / 0.936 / 1.03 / 1.22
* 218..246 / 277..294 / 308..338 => 0.09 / 0.968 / 0.995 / 1.17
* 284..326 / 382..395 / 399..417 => -0.18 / 1.09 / 1.41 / 1.21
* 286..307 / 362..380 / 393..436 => 0.22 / 1.04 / 0.926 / 1.18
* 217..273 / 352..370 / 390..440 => 0.35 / 0.951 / 0.809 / 1.19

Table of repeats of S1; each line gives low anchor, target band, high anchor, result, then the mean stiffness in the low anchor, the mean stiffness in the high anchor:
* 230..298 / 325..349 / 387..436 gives -2.0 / 0.962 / 1.21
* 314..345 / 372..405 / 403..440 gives -4.9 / 1.17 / 1.13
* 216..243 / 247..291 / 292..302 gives 2.1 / 0.967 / 1.03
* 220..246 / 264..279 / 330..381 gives 0.7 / 0.968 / 1.03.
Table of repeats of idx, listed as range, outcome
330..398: 1.47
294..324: 1.18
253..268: 0.957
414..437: 1.13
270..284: 0.988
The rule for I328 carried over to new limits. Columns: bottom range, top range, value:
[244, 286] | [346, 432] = 1.19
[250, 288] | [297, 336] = 1.20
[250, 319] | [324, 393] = 1.10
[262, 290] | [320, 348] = 1.21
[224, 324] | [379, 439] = 1.22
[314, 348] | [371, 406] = 1.11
